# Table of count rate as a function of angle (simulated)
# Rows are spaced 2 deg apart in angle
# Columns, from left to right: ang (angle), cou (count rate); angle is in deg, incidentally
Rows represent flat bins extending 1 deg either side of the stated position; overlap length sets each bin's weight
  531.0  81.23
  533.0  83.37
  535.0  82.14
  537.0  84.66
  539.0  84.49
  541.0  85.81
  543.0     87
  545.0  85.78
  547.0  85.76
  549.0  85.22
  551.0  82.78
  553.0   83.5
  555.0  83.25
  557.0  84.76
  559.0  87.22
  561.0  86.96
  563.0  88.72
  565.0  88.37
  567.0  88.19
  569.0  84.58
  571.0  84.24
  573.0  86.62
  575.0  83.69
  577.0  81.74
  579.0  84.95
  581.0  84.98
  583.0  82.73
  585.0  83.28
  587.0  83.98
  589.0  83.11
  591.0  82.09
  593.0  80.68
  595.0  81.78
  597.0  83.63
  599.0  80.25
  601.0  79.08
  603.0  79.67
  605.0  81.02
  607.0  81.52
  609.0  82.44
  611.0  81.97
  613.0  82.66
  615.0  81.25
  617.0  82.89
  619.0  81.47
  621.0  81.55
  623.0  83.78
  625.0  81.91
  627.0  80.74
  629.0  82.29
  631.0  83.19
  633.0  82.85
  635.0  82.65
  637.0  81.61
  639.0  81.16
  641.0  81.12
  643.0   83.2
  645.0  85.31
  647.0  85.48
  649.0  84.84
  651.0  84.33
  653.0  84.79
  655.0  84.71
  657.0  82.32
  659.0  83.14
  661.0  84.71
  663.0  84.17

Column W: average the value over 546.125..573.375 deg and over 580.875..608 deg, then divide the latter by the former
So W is 1.0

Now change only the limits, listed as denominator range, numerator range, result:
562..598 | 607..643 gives 0.97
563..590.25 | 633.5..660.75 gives 0.98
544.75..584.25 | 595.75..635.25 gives 0.96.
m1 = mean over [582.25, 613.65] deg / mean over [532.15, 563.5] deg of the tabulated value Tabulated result 0.96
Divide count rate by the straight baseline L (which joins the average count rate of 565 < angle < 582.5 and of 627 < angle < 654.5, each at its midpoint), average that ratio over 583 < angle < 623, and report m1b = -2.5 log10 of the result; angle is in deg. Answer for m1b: 0.03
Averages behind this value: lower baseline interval 85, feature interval 81.9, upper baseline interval 83.2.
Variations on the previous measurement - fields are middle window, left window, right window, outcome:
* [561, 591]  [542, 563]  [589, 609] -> -0.021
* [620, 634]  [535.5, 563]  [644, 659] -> 0.030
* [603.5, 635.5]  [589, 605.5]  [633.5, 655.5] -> 0.002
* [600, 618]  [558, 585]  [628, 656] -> 0.039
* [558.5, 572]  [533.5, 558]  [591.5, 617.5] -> -0.043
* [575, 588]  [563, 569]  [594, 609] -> 0.016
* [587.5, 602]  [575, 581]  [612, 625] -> 0.020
